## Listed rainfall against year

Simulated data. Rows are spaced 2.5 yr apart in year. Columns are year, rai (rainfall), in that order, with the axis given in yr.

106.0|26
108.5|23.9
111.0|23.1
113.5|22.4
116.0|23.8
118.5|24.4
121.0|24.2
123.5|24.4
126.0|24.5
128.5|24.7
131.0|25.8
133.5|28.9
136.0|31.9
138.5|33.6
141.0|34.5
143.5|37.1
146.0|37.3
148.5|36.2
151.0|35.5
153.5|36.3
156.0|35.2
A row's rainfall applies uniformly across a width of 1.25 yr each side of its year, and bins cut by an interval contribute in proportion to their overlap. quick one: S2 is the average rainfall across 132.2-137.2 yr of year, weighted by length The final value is 30.3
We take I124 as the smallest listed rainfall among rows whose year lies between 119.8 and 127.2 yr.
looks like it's 24.2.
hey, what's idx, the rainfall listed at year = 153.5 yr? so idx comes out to 36.3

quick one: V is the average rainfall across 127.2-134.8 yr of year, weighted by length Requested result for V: 26.5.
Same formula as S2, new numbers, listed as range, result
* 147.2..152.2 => 35.9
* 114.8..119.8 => 24.1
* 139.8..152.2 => 36.1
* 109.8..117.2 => 23.1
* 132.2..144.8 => 33.2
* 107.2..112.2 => 23.5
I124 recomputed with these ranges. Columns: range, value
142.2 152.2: 35.5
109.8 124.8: 22.4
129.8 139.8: 25.8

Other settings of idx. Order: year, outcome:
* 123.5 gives 24.4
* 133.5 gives 28.9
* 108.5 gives 23.9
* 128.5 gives 24.7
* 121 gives 24.2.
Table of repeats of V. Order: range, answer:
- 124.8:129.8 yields 24.6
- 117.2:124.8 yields 24.3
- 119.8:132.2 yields 24.7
